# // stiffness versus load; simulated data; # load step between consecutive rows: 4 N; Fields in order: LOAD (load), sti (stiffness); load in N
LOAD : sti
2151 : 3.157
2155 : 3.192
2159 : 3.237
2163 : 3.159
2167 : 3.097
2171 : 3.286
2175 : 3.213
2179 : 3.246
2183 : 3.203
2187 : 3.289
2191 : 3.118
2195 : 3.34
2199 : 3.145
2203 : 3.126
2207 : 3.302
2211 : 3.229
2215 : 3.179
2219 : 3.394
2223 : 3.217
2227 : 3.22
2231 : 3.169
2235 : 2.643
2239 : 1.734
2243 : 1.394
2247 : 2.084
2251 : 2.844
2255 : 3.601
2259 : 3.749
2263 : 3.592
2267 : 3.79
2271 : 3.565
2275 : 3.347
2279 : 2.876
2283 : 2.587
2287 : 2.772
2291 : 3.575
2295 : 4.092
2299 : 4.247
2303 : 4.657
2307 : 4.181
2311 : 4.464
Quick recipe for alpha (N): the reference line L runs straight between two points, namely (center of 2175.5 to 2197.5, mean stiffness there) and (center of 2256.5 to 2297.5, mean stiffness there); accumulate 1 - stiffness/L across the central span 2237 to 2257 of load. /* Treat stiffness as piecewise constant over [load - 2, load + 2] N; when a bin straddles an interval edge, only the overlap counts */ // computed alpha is 6.1 N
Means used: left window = 3.24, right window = 3.41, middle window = 2.33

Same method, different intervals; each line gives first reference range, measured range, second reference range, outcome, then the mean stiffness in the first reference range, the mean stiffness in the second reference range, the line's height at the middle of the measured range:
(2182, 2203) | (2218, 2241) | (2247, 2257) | 1.5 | 3.21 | 2.99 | 3.08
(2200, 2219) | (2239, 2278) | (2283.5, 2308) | 6.0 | 3.23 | 3.83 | 3.57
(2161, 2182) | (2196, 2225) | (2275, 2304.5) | 0.6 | 3.2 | 3.51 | 3.3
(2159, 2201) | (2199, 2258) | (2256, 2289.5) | 6.6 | 3.21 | 3.3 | 3.26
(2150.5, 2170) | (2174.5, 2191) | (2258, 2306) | 0.1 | 3.18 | 3.58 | 3.25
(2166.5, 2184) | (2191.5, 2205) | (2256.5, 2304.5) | 0.4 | 3.22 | 3.56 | 3.29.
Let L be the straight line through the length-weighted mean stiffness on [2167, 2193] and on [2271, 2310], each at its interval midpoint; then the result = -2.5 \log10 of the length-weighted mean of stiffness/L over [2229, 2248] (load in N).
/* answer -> 0.47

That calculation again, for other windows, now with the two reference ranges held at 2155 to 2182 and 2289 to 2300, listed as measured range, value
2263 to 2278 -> 0.08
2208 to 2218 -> 0.08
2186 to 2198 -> 0.04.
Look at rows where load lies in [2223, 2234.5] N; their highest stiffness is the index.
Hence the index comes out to 3.22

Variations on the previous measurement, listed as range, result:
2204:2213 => 3.302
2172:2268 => 3.79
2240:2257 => 3.601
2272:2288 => 3.347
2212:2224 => 3.394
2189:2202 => 3.34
